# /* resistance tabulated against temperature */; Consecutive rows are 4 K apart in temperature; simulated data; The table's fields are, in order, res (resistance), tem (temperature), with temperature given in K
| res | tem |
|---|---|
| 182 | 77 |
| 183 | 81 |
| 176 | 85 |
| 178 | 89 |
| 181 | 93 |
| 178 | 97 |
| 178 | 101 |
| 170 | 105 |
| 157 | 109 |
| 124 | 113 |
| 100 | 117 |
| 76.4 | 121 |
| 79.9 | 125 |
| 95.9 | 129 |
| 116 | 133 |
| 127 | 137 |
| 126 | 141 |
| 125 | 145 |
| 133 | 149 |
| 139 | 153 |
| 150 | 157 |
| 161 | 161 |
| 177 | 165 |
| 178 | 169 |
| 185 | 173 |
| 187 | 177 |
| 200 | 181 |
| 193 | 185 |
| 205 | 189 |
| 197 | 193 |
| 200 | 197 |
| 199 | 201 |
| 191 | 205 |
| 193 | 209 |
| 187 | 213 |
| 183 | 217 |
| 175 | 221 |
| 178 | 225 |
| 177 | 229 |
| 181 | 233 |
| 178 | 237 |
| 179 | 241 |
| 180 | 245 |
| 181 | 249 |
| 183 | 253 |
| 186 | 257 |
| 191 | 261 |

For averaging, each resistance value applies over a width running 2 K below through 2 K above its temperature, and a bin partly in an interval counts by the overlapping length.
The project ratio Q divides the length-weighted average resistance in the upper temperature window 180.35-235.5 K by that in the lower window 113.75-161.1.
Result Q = 1.6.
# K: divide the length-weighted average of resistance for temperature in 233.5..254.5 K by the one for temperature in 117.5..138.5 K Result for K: 1.8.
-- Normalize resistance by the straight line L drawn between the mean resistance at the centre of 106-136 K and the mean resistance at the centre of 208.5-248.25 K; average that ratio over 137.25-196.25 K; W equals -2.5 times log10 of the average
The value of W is -0.19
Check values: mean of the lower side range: 110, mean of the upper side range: 181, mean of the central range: 168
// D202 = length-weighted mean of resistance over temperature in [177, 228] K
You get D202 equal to 191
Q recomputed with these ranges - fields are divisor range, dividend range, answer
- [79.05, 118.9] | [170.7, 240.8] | 1.16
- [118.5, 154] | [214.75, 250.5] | 1.60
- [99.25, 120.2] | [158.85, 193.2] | 1.32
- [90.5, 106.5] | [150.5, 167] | 0.88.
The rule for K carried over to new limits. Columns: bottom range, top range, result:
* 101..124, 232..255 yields 1.41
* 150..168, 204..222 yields 1.19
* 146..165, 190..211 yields 1.33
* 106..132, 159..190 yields 1.71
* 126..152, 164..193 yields 1.59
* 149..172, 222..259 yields 1.13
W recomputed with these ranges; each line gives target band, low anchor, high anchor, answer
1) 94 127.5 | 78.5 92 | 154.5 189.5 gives 0.319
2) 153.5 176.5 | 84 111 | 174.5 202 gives 0.132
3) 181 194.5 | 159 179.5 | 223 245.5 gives -0.117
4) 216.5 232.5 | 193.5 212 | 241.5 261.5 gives 0.070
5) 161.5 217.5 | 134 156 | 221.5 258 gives -0.235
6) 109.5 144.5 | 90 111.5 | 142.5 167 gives 0.417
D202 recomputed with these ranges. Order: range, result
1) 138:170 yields 147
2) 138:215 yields 174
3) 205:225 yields 184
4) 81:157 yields 138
